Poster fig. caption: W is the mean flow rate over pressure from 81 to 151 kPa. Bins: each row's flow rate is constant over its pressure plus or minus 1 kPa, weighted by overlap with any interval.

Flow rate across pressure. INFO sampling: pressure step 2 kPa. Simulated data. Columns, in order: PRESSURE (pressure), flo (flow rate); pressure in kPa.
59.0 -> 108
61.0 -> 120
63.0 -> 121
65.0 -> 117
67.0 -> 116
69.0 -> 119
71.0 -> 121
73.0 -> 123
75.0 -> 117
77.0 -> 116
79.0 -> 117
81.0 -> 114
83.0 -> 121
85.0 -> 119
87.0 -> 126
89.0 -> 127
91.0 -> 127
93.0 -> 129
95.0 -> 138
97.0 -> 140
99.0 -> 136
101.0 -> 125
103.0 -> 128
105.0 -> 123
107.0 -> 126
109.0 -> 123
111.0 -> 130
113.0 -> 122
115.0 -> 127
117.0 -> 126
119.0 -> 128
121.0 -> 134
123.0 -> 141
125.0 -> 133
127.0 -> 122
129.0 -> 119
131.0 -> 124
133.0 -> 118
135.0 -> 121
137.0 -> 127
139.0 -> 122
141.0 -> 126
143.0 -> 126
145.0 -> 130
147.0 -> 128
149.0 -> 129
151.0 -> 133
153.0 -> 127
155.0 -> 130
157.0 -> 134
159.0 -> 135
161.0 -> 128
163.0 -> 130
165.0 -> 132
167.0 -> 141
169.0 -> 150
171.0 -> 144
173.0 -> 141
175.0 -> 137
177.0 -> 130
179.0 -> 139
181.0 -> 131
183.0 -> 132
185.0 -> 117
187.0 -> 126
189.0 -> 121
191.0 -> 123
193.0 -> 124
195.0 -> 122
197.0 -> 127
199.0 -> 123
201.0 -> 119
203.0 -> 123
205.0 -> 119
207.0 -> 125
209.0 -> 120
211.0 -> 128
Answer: 127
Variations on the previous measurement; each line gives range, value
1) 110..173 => 130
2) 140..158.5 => 129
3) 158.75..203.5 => 130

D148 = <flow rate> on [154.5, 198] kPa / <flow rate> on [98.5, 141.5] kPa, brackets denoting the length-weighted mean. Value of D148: 1.04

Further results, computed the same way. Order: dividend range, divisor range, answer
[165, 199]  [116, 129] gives 1.01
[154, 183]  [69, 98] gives 1.10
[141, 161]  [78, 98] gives 1.03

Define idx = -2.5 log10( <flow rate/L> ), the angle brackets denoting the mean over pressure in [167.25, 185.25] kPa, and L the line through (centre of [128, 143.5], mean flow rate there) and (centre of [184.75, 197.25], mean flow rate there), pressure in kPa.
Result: -0.115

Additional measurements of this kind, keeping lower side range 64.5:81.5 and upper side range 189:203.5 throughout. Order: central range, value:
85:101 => -0.10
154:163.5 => -0.09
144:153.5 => -0.07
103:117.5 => -0.05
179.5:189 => -0.04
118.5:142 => -0.05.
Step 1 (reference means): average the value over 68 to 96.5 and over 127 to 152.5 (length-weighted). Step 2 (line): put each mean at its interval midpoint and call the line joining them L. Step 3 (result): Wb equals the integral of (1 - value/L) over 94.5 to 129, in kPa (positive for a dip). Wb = -1.4 kPa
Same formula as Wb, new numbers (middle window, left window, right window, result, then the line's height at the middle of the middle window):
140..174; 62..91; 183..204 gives -3.1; 122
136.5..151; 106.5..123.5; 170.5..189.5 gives 0.3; 130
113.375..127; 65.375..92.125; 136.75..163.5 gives -0.6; 125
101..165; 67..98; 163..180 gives 2.2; 132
